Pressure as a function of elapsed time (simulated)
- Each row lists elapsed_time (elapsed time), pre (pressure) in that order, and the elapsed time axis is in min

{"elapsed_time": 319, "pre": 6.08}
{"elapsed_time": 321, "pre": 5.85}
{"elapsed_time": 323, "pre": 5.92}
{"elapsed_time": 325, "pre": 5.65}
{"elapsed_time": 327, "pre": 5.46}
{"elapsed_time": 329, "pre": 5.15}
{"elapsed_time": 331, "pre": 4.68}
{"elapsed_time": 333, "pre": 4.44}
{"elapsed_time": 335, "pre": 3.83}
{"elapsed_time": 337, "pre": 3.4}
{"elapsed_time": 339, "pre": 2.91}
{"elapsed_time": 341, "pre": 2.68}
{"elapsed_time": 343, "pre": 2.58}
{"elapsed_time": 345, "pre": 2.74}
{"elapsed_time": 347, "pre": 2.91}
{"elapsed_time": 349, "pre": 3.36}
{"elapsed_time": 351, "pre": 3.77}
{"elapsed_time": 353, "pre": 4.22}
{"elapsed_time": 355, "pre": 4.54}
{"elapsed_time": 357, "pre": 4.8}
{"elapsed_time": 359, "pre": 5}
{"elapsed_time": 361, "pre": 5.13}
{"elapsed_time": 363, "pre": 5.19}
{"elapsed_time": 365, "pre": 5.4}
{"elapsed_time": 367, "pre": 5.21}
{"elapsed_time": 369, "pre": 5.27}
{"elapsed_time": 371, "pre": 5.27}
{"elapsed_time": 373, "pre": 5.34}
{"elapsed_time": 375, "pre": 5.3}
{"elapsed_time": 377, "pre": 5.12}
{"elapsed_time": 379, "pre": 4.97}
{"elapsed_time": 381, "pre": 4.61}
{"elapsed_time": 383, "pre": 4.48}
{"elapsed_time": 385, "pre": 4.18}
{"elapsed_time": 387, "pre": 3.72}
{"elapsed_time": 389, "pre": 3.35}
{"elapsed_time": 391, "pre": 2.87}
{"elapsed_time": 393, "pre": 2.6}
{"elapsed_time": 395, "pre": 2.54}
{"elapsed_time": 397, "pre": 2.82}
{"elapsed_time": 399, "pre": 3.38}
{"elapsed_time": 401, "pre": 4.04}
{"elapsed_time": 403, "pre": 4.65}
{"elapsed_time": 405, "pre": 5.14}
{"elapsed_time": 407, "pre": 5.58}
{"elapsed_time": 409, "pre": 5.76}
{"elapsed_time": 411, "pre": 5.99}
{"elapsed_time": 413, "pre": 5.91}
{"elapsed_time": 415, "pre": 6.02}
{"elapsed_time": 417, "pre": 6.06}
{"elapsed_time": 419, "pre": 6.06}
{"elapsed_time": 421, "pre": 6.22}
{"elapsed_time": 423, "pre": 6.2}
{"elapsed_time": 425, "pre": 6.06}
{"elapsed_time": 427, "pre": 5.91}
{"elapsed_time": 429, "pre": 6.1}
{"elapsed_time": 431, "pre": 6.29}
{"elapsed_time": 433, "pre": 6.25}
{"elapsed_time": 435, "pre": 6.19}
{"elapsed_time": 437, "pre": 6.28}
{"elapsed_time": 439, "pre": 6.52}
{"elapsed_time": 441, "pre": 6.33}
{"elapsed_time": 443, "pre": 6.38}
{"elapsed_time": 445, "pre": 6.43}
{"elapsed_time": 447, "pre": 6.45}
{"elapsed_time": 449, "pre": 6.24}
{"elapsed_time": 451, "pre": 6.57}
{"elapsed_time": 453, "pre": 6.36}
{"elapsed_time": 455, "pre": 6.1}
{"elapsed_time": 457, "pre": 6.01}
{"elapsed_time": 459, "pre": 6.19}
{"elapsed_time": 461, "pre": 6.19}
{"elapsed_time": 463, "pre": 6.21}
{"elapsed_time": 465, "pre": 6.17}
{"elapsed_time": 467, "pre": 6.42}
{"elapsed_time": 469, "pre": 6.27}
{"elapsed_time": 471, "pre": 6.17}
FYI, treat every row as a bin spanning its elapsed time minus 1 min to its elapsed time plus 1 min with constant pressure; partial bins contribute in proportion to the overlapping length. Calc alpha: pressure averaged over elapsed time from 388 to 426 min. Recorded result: 4.8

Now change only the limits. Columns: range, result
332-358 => 3.55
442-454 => 6.41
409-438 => 6.1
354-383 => 5.06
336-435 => 4.67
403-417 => 5.68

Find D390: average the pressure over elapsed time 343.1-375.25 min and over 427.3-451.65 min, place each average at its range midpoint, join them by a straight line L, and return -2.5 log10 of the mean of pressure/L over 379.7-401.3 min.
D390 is 0.426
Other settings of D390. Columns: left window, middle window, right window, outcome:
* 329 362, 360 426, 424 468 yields 0.024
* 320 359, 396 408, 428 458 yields 0.270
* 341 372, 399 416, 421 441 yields 0.071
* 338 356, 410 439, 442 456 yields -0.093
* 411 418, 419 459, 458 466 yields -0.027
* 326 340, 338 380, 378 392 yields -0.060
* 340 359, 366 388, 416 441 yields -0.092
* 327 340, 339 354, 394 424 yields 0.344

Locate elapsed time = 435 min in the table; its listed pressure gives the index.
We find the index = 6.19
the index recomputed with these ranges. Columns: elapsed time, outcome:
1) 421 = 6.22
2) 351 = 3.77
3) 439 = 6.52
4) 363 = 5.19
